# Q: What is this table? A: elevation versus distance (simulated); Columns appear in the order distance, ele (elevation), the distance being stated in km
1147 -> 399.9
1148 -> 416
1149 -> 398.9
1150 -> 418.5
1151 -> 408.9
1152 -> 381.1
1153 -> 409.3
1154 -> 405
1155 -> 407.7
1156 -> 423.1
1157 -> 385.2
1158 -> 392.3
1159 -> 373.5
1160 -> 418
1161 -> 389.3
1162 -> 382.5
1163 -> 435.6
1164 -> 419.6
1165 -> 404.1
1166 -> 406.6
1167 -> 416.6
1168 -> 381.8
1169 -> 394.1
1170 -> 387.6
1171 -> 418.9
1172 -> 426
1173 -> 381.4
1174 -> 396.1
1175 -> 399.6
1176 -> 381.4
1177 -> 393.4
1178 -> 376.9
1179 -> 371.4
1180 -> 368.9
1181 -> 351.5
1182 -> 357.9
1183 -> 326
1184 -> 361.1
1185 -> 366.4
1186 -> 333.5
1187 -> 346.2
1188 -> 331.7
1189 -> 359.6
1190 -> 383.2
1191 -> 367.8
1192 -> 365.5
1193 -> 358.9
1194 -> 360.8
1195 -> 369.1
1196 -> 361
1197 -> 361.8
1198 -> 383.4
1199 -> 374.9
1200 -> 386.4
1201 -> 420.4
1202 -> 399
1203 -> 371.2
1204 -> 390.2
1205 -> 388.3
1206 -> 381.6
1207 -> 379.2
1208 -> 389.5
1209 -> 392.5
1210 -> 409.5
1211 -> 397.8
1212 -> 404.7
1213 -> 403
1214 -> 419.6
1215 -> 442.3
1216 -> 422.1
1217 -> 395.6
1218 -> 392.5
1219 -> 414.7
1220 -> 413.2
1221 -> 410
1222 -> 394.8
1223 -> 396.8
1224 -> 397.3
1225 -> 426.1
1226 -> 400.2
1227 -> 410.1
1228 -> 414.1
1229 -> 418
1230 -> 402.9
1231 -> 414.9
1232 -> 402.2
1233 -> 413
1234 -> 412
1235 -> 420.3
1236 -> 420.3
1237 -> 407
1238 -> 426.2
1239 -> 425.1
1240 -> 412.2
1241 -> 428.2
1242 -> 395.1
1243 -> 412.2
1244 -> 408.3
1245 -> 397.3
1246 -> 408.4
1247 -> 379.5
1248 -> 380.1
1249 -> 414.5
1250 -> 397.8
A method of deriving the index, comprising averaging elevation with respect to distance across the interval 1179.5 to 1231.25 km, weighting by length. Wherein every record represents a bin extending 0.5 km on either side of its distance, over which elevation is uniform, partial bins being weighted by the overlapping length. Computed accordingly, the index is 386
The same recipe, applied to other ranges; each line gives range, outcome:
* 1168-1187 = 377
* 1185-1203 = 368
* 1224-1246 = 412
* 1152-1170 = 402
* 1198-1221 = 399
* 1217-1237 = 409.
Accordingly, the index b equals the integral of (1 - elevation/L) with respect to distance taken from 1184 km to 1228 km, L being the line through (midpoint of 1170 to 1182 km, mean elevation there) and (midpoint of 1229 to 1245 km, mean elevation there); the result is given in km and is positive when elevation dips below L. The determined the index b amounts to 1.3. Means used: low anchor 387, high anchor 413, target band 388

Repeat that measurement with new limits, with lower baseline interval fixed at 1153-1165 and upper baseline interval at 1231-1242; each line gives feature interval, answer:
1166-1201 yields 2.78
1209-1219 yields 0.07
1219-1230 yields 0.15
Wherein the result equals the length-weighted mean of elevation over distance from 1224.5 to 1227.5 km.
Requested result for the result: 412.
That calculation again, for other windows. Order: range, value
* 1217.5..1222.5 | 405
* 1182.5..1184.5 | 344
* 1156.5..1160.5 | 392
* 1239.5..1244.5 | 411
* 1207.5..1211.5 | 397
